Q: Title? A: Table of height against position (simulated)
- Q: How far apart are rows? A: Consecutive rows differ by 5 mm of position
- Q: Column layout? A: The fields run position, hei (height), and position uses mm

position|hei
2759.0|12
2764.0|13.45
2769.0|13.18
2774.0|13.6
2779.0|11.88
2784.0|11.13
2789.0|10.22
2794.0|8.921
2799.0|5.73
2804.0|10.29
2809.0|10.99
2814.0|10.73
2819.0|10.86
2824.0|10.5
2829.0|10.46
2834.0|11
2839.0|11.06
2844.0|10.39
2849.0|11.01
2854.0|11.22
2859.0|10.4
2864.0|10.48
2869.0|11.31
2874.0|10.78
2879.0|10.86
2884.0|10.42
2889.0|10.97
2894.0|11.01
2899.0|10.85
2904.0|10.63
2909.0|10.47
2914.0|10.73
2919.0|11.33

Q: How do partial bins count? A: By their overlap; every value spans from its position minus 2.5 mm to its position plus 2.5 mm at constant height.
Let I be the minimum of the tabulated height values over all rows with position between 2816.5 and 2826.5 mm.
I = 10.5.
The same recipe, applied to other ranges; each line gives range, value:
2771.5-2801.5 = 5.73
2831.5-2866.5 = 10.39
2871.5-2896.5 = 10.42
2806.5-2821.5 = 10.73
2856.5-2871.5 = 10.4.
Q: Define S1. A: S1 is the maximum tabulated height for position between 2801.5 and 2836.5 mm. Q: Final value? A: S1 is 11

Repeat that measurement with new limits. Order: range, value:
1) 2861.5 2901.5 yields 11.31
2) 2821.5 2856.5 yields 11.22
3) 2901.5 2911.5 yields 10.63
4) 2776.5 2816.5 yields 11.88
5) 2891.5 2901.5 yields 11.01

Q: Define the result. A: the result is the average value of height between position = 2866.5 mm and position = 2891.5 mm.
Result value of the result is 10.9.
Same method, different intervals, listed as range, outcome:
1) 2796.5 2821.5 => 9.72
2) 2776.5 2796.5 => 10.5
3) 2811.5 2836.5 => 10.7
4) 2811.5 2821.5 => 10.8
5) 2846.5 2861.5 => 10.9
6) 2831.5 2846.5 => 10.8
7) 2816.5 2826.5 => 10.7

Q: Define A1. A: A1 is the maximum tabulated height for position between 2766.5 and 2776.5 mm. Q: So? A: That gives 13.6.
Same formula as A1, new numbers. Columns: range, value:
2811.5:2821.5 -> 10.86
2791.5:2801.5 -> 8.921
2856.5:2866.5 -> 10.48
